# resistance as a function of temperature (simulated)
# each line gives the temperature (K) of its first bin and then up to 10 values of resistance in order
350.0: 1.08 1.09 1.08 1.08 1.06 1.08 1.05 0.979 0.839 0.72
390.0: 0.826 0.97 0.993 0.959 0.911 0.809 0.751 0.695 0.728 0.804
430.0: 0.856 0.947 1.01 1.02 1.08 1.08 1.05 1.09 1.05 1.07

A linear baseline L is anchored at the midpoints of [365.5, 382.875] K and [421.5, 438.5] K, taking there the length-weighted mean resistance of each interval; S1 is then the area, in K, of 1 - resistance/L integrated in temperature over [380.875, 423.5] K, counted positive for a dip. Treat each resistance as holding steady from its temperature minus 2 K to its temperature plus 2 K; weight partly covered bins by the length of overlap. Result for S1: 4.57 K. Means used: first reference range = 1.01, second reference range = 0.869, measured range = 0.838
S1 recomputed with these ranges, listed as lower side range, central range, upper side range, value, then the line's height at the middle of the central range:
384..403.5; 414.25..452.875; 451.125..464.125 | 3.62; 1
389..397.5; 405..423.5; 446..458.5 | 3.83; 0.976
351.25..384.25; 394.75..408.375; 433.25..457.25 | 1.09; 1.03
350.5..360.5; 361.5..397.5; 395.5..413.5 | 1.65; 0.997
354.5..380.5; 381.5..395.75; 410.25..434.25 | 1.68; 0.95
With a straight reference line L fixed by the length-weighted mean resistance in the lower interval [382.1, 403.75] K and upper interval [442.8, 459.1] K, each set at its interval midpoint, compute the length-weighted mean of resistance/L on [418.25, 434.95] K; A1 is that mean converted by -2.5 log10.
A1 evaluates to 0.22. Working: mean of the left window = 0.888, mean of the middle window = 0.812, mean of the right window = 1.07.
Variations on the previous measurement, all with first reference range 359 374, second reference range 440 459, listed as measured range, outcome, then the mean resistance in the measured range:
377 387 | 0.26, 0.845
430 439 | 0.13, 0.948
